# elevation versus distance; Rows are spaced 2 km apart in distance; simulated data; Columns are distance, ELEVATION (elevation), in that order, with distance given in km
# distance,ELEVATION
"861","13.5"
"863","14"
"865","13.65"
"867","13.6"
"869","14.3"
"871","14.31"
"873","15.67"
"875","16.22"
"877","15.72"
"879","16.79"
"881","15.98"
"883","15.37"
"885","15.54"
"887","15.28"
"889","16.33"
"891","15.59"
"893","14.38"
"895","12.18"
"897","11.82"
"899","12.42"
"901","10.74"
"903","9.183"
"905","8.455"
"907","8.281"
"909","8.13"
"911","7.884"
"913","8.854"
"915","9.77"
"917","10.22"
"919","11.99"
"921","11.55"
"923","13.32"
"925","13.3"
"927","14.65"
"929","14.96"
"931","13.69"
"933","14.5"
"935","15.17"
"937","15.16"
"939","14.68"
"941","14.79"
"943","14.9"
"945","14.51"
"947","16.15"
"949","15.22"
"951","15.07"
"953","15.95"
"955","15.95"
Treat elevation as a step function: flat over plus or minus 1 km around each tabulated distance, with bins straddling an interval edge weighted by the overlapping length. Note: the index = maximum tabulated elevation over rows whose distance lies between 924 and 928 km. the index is 14.65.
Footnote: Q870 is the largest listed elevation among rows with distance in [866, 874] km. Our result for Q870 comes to 15.67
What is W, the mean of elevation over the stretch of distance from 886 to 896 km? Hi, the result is 14.8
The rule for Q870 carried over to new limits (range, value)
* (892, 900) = 14.38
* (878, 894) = 16.79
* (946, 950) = 16.15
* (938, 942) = 14.79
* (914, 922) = 11.99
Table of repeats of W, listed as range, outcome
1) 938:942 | 14.7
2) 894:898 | 12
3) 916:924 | 11.8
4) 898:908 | 9.82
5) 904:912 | 8.19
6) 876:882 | 16.2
